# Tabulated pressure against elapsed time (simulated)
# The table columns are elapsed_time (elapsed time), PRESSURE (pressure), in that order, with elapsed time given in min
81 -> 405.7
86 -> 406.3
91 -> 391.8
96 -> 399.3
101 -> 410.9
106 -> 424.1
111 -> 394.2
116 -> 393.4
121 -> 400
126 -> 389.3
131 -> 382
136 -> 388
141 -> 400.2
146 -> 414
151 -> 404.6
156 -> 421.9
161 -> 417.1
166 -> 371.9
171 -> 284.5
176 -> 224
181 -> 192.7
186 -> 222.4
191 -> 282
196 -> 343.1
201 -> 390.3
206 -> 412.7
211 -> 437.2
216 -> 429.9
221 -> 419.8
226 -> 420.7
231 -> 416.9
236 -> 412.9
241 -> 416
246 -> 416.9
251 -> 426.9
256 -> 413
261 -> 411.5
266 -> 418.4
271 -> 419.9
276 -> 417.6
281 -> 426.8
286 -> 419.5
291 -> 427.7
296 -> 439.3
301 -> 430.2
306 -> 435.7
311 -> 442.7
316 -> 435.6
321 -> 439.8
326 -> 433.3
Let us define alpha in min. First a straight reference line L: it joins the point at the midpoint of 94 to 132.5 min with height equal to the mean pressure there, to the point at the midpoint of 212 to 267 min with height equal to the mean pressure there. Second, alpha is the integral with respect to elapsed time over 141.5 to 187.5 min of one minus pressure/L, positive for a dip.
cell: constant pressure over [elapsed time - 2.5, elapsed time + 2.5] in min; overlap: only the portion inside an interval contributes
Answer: 8.3 min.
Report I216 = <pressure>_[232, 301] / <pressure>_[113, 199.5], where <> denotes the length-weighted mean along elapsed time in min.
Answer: 1.20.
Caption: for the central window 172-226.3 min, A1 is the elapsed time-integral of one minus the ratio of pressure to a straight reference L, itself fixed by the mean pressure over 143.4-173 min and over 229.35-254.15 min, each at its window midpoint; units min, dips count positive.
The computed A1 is 8.8 min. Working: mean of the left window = 387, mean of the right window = 418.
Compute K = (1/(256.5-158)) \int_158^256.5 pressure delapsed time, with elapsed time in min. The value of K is 367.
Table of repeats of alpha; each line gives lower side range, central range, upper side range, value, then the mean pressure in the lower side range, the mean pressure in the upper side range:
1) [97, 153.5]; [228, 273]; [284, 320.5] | 0.7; 400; 434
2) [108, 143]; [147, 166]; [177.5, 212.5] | -2.6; 393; 320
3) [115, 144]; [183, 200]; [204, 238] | 5.1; 392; 422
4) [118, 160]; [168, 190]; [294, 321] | 9.2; 401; 437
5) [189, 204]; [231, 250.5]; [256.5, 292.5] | -1.5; 343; 420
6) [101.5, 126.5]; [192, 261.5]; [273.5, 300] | 1.5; 402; 426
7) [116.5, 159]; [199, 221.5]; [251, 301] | -0.4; 400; 422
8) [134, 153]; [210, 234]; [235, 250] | -0.6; 402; 417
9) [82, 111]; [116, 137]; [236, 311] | 0.9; 405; 423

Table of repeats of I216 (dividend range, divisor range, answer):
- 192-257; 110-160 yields 1.02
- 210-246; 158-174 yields 1.18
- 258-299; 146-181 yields 1.22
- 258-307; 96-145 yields 1.06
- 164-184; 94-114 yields 0.65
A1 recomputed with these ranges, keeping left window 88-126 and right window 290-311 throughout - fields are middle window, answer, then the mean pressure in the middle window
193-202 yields 1.27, 358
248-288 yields 0.93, 419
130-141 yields 0.47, 389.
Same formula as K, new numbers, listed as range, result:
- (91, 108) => 408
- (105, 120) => 401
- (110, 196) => 351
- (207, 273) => 420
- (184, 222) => 367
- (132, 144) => 393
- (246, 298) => 422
